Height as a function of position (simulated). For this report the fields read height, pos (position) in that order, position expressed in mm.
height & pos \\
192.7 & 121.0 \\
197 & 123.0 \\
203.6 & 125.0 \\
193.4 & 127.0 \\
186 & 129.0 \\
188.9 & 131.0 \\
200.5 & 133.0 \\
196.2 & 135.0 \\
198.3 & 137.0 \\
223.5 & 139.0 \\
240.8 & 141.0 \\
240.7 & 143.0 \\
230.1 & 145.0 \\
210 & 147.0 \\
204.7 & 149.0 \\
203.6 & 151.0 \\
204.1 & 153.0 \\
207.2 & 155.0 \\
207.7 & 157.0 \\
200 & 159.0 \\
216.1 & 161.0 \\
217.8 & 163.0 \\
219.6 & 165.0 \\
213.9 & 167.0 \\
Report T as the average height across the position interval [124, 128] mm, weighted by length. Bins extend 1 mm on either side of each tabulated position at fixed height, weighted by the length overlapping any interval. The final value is 198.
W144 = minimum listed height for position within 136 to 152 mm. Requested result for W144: 198.3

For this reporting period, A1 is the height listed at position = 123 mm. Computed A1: 197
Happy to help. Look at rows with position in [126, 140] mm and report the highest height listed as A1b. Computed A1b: 223.5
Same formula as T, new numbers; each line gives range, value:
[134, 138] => 197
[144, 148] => 220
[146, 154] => 206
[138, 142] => 232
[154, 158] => 207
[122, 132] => 194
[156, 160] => 204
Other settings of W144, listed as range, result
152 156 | 204.1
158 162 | 200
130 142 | 188.9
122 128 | 193.4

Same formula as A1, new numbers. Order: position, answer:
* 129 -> 186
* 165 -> 219.6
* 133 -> 200.5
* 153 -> 204.1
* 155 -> 207.2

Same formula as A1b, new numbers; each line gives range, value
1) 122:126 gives 203.6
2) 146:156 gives 210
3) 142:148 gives 240.7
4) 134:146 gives 240.8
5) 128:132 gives 188.9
